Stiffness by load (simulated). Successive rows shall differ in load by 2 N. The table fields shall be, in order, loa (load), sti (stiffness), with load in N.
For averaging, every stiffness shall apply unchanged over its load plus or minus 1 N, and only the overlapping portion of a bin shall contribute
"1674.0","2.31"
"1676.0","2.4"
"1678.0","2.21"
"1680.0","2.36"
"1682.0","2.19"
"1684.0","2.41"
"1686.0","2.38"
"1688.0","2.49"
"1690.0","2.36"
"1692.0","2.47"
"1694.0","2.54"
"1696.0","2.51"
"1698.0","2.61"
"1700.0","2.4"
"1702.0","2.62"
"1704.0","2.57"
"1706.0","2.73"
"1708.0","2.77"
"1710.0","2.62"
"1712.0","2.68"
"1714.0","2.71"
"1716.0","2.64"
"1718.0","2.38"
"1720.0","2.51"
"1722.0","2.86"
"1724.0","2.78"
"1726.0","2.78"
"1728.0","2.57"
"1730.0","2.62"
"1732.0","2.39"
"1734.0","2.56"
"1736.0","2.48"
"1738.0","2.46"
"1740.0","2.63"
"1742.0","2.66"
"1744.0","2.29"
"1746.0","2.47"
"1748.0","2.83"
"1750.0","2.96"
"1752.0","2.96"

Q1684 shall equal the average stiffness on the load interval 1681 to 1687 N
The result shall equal 2.33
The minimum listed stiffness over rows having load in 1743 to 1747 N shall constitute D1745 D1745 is 2.29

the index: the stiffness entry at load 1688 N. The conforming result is 2.49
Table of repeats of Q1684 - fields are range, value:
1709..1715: 2.67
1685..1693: 2.42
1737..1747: 2.5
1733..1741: 2.53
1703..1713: 2.67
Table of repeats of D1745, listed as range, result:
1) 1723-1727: 2.78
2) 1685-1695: 2.36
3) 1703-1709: 2.57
